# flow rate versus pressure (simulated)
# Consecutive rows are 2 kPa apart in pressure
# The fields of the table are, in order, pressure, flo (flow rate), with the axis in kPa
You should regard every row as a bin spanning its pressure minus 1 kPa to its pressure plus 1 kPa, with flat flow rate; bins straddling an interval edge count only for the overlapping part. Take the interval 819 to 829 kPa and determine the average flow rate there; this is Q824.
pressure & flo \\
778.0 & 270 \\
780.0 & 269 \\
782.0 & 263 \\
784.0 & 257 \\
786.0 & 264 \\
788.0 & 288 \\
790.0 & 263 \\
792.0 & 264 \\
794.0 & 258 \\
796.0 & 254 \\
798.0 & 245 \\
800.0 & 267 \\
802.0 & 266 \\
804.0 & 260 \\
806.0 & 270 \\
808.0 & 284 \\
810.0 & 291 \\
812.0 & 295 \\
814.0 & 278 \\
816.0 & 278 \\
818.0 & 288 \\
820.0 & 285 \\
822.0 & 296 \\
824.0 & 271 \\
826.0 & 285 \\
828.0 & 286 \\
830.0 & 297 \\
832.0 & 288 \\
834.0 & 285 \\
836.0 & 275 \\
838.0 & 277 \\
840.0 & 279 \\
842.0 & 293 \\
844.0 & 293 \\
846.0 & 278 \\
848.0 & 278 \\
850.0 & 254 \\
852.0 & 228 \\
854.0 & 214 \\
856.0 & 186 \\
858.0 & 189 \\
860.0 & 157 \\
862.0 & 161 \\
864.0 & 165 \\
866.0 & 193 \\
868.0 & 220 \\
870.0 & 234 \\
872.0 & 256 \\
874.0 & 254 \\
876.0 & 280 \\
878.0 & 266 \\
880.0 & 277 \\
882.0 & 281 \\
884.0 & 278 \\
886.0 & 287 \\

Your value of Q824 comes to 285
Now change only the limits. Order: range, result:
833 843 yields 282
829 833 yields 292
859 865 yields 161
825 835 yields 288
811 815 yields 286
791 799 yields 255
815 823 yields 287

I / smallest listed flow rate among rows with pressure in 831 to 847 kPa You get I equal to 275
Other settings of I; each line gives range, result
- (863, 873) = 165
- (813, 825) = 271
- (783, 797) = 254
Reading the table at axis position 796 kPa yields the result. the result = 254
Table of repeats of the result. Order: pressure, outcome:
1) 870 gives 234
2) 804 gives 260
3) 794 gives 258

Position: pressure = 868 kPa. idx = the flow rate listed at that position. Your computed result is 220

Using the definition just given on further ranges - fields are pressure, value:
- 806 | 270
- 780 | 269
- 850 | 254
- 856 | 186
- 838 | 277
